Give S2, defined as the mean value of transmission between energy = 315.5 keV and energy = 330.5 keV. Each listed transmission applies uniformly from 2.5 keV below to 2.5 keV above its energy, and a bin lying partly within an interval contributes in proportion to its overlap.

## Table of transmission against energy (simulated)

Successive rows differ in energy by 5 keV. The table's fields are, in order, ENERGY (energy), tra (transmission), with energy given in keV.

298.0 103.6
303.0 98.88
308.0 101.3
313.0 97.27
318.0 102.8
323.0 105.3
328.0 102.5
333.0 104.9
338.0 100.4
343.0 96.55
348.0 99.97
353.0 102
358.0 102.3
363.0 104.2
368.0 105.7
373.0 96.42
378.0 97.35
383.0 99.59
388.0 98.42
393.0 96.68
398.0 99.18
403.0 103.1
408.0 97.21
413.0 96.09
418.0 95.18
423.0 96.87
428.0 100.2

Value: 104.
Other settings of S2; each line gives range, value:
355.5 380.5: 101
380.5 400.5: 98.5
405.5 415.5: 96.7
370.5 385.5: 97.8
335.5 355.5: 99.7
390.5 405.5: 99.7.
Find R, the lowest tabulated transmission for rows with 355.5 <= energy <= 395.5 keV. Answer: 96.42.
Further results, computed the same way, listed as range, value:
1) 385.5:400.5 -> 96.68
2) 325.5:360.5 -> 96.55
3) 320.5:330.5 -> 102.5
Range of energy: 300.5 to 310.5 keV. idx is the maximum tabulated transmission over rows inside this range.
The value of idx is 101.3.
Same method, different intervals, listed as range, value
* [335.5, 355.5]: 102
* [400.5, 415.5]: 103.1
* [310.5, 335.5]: 105.3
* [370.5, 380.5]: 97.35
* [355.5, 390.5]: 105.7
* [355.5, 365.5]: 104.2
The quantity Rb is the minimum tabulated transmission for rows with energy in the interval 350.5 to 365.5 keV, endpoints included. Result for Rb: 102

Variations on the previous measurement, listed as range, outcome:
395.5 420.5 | 95.18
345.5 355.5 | 99.97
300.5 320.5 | 97.27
